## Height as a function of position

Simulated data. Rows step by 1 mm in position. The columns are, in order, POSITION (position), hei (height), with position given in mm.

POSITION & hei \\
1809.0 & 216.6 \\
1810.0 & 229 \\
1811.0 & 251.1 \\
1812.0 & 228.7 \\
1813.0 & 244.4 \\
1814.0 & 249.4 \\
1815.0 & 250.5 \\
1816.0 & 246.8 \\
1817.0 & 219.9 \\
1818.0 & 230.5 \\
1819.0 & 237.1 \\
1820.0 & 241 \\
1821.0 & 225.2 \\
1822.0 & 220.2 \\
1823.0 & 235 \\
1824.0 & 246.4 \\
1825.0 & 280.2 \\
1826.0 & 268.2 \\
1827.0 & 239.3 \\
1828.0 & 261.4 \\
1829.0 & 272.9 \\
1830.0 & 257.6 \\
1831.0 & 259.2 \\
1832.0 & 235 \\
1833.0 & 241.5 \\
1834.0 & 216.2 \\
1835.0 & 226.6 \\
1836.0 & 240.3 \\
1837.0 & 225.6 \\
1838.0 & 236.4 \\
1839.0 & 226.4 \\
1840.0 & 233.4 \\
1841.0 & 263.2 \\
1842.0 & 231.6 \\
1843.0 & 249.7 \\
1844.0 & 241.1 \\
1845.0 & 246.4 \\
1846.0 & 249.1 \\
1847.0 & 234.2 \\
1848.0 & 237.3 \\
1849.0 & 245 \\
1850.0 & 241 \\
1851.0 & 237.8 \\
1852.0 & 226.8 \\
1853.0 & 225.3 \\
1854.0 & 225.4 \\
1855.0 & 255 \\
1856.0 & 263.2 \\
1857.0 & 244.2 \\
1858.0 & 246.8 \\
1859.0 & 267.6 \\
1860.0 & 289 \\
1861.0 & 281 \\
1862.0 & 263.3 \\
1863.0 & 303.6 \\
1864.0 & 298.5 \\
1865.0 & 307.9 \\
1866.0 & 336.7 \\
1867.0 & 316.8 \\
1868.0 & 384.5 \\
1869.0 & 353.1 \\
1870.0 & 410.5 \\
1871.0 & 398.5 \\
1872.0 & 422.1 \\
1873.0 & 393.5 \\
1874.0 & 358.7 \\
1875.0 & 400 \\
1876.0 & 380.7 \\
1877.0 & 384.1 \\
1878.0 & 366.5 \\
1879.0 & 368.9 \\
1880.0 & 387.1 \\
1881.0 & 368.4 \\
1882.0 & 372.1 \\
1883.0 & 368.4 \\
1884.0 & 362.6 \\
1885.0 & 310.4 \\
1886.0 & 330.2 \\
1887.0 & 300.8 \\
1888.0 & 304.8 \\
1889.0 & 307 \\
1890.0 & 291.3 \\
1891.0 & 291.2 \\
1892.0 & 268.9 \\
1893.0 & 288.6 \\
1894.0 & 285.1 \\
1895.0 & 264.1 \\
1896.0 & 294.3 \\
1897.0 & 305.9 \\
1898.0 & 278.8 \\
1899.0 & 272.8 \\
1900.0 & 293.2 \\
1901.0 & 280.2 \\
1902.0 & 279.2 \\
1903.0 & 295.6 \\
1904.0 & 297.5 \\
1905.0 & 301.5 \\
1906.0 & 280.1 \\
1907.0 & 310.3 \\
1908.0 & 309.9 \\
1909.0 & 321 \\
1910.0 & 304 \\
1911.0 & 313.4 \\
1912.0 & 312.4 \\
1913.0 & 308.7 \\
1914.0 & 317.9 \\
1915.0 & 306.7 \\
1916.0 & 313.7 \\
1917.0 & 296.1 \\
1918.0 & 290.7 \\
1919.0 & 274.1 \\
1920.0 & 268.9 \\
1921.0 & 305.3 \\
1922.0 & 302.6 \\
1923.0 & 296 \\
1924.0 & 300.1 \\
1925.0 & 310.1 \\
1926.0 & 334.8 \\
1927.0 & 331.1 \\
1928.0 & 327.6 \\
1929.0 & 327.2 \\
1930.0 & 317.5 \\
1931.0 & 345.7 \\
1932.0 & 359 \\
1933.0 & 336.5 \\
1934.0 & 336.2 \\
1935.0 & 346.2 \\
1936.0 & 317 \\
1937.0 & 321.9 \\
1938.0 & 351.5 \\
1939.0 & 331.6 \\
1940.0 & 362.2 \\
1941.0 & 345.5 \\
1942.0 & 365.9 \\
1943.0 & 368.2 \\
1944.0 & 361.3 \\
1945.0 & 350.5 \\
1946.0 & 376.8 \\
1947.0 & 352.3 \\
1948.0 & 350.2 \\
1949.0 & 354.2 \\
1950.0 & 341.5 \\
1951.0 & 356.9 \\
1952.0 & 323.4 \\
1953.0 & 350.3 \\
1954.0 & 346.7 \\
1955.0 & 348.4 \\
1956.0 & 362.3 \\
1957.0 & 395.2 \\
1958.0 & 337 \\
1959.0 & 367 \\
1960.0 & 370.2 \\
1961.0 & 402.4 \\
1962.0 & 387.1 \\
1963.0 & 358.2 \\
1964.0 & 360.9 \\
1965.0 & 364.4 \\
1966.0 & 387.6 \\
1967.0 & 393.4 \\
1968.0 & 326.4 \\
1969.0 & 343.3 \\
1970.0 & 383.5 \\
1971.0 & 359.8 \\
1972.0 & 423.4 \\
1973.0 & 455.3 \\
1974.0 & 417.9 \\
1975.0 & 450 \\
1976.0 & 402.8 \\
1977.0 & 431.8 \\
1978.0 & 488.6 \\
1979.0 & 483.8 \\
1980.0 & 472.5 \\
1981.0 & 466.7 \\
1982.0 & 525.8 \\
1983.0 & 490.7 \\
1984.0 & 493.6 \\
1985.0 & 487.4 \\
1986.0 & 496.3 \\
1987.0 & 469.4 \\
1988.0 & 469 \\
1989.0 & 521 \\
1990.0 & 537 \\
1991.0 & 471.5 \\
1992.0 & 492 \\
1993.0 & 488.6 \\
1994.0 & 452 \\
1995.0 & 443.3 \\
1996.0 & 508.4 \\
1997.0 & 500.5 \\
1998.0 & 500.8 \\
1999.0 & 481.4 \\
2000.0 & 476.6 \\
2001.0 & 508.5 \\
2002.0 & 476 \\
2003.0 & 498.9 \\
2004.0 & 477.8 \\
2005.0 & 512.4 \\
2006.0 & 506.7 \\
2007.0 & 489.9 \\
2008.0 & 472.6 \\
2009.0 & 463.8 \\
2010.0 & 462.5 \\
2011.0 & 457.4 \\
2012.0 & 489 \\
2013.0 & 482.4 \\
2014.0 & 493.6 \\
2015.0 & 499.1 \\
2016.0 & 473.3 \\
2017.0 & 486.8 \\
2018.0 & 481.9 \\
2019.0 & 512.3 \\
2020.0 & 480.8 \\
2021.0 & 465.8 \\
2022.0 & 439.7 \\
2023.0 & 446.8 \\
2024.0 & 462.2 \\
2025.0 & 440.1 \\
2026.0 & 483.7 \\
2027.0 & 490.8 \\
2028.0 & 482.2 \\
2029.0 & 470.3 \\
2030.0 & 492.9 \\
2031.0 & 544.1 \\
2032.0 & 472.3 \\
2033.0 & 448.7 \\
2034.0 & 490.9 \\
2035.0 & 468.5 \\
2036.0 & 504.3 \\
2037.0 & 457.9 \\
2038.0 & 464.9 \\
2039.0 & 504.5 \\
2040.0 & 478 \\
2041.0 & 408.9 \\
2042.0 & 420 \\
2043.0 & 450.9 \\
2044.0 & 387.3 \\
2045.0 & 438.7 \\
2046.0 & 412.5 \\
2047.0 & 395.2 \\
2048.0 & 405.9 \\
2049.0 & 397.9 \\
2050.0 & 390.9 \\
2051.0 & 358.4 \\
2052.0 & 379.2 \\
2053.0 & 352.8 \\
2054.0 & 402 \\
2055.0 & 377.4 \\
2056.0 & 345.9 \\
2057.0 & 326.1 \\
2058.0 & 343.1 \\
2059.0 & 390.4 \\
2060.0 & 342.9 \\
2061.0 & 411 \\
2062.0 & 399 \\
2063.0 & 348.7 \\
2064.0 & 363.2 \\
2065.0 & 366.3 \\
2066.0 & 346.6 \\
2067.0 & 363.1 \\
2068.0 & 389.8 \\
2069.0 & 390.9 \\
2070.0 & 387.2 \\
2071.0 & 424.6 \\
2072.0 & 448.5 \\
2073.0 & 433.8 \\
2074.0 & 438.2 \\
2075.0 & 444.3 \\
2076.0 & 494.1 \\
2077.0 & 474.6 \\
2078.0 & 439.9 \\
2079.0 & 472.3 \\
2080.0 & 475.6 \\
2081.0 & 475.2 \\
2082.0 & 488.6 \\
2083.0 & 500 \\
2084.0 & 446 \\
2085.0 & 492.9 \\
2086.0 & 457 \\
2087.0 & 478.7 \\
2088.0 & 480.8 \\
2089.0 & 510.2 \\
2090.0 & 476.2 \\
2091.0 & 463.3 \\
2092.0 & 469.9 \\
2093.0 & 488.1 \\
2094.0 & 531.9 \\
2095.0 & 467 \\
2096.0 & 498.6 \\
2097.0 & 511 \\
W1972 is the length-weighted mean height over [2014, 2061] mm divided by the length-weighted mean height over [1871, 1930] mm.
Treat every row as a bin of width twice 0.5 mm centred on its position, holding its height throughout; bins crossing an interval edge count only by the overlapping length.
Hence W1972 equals 1.4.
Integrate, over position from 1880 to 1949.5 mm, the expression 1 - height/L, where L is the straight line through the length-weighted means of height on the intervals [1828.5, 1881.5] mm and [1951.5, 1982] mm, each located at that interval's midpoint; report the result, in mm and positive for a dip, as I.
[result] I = 5.3 mm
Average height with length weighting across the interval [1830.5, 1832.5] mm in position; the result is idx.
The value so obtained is 247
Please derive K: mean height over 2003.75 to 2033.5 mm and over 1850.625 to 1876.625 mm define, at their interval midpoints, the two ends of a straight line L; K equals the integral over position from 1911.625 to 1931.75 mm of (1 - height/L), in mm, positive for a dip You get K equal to 3.48 mm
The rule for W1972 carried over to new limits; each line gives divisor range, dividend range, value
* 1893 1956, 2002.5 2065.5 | 1.38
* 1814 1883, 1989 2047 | 1.69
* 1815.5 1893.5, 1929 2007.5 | 1.45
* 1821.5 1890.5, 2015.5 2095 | 1.52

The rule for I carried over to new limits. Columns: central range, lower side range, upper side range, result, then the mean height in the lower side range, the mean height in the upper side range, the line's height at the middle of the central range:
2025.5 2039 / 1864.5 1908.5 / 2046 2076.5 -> -3.7 mm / 329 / 389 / 379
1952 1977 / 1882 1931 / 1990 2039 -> 1.3 mm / 304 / 481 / 399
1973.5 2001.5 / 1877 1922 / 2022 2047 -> -4.9 mm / 309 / 462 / 408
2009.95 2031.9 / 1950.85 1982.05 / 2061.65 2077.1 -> -4.4 mm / 394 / 405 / 400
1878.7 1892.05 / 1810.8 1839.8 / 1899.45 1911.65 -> -2.3 mm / 242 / 299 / 284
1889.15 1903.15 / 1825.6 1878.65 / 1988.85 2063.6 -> 1.7 mm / 282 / 453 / 325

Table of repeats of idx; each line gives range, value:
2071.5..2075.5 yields 441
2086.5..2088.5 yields 480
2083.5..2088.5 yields 471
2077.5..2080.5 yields 463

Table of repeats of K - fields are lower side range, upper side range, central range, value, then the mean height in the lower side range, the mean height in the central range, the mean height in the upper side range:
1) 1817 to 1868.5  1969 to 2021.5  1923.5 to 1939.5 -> 2.2 mm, 254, 331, 474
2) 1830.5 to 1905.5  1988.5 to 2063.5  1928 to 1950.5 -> 1.2 mm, 293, 346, 453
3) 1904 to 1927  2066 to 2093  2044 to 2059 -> 1.6 mm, 304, 381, 453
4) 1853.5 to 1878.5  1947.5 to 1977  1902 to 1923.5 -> 3.0 mm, 326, 301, 374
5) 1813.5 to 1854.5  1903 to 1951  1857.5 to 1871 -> -2.4 mm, 241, 315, 325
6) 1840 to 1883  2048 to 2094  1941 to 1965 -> -0.3 mm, 304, 360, 422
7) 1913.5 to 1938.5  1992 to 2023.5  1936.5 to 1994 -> -0.9 mm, 317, 404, 482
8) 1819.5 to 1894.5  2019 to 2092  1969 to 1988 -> -3.7 mm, 288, 453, 435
